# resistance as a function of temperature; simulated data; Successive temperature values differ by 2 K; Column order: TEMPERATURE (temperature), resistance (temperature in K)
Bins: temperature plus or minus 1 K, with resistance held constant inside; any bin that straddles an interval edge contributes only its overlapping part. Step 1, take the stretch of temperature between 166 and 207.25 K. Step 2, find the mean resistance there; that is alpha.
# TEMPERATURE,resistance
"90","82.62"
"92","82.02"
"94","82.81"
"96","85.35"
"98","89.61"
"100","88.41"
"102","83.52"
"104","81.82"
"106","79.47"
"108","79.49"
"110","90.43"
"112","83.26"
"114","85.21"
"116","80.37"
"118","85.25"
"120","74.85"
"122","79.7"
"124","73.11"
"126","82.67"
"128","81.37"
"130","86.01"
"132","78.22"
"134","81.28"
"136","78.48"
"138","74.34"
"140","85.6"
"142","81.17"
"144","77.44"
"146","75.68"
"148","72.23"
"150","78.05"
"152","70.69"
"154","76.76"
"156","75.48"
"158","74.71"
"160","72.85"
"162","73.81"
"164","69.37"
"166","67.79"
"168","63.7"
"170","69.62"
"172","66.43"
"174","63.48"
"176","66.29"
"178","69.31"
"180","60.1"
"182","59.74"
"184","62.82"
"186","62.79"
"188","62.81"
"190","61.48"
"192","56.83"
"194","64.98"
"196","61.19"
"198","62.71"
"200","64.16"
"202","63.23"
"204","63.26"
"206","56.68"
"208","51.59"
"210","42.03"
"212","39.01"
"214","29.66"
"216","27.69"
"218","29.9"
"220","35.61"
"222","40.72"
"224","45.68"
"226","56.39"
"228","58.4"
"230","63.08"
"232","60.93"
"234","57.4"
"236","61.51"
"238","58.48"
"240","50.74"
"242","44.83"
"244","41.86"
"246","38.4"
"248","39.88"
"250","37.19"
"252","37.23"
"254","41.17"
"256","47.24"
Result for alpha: 63.1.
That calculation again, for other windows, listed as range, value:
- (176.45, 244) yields 54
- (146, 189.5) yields 68.6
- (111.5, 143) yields 80.6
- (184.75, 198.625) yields 61.8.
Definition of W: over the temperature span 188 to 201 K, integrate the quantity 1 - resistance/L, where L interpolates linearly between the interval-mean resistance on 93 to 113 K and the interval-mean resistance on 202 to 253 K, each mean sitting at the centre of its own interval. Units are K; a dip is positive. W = -1.2 K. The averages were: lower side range 84.4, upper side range 47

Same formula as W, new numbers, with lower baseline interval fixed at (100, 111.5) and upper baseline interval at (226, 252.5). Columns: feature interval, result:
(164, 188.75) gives 0.5 K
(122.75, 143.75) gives -1.0 K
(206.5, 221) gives 5.0 K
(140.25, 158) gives -0.9 K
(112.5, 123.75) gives 0.0 K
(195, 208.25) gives -0.2 K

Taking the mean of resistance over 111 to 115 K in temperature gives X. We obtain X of 84.2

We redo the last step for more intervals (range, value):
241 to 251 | 40.4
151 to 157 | 74.3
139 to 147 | 80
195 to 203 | 62.8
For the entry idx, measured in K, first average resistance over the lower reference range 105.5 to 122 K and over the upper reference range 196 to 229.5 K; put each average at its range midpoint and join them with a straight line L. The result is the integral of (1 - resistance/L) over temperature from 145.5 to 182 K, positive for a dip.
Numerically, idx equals -2.7 K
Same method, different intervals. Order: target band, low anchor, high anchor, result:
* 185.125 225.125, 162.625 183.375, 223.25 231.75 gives 6.3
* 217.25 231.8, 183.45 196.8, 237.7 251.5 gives 0.5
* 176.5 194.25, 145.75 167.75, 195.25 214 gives -0.1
